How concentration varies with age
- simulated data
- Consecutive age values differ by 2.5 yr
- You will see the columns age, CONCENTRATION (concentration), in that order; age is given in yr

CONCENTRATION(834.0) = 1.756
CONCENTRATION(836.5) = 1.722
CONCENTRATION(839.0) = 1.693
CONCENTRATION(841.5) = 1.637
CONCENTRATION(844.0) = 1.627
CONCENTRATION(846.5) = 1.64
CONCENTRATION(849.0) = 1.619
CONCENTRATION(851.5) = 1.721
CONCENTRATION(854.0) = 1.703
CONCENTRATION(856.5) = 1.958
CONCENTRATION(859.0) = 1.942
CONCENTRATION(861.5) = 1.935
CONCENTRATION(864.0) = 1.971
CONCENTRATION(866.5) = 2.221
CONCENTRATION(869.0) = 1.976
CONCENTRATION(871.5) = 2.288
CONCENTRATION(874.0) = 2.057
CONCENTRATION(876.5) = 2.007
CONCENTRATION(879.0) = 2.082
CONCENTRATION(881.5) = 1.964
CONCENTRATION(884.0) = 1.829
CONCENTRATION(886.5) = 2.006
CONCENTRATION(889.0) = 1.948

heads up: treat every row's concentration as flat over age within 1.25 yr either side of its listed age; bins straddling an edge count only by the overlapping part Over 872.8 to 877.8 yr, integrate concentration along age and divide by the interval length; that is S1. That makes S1 2.03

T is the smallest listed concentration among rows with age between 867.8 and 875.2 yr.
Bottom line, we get 1.976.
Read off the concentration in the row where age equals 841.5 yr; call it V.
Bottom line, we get 1.637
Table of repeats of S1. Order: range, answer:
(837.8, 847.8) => 1.65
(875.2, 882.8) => 2.02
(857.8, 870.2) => 2.01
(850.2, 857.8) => 1.79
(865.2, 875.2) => 2.14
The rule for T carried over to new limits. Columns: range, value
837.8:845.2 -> 1.627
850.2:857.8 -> 1.703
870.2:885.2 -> 1.829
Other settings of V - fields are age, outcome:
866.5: 2.221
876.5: 2.007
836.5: 1.722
